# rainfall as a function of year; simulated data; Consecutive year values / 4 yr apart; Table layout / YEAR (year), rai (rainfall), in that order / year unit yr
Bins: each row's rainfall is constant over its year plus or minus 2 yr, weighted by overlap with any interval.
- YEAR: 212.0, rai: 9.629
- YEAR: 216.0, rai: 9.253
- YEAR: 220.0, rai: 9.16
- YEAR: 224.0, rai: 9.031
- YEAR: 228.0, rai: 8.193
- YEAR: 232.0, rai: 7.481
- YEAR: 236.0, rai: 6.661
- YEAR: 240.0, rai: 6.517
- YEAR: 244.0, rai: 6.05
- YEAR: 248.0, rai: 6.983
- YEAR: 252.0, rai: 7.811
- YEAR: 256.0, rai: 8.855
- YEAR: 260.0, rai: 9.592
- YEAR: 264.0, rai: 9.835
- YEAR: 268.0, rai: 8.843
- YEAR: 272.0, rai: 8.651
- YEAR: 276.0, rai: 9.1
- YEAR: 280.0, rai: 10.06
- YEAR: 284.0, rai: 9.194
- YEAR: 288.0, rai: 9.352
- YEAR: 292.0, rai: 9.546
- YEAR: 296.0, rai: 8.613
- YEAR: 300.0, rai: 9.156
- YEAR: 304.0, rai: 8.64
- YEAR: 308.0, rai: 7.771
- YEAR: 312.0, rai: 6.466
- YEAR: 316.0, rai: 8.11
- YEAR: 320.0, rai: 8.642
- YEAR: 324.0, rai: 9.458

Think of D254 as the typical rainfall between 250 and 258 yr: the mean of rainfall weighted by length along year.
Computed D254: 8.33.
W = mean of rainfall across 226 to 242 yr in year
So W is 7.21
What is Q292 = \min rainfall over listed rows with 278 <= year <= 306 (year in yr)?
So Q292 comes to 8.613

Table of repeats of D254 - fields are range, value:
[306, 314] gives 7.12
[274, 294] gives 9.45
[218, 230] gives 8.79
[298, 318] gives 8.03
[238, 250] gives 6.52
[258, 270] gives 9.42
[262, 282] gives 9.3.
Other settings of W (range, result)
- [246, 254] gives 7.4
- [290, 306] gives 8.99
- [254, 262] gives 9.22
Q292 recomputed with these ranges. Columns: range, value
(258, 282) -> 8.651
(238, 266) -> 6.05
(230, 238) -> 6.661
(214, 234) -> 7.481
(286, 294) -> 9.352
